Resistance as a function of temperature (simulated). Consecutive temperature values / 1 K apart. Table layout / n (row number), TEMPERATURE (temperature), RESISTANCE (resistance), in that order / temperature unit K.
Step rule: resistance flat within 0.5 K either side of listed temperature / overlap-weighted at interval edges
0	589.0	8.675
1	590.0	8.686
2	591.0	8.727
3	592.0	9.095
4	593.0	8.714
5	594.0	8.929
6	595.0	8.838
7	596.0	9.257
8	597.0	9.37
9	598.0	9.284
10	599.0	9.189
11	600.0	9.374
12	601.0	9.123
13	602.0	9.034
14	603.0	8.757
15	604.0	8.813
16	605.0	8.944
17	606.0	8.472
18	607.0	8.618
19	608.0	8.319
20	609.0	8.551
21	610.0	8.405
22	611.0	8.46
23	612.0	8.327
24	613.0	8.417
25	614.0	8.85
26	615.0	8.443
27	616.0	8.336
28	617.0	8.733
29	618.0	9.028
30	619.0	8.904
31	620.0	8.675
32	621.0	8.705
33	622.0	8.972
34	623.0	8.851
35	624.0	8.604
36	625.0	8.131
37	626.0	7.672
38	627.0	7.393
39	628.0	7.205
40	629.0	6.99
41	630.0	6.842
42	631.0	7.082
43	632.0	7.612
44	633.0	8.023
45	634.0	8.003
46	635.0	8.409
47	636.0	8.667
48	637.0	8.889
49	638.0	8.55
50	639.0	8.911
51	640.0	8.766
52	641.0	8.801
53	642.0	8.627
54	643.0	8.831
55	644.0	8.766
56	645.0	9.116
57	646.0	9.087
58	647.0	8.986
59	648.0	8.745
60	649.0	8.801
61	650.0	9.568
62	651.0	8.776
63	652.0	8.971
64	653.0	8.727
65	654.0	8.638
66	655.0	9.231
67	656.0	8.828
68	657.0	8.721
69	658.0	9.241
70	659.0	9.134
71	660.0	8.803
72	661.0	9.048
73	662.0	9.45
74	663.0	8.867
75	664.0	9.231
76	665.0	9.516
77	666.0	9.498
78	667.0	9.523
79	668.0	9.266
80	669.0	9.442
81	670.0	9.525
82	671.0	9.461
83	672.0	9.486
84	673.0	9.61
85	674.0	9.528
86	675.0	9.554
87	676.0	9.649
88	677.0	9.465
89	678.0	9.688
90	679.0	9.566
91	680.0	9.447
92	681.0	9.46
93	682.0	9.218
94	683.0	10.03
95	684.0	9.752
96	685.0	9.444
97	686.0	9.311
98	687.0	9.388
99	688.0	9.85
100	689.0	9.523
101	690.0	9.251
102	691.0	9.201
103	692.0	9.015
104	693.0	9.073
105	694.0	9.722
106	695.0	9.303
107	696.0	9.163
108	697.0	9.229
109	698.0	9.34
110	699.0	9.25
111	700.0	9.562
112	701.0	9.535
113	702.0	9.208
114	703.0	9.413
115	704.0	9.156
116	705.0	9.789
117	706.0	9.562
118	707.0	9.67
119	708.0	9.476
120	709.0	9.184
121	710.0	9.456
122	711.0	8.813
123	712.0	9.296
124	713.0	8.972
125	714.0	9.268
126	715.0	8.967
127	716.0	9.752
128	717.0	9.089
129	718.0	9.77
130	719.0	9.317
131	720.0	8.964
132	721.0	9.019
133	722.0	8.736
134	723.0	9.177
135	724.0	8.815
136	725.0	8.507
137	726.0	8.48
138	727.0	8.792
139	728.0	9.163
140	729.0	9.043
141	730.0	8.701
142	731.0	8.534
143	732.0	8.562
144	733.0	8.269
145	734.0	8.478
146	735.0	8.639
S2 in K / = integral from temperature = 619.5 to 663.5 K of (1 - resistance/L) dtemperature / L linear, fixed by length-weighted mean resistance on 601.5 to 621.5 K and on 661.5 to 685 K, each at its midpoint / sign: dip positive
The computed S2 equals 2.4 K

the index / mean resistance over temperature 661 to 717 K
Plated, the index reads 9.4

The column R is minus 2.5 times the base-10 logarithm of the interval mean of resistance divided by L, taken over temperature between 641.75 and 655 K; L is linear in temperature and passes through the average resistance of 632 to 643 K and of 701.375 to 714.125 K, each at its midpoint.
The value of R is -0.032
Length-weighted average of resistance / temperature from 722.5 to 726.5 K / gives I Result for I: 8.74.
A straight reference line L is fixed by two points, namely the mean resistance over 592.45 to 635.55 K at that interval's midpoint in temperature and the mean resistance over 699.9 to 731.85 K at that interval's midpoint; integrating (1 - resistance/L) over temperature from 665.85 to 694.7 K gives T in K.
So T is -1.8 K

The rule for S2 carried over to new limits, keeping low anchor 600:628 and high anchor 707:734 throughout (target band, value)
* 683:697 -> -0.82 K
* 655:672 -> -0.89 K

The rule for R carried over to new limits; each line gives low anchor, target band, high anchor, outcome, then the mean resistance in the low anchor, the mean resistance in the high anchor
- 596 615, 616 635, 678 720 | 0.11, 8.8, 9.38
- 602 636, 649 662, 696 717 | -0.03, 8.31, 9.33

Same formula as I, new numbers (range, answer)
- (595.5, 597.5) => 9.31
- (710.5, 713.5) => 9.03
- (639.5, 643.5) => 8.76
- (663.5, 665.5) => 9.37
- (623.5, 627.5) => 7.95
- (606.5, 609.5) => 8.5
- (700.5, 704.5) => 9.33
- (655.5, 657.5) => 8.77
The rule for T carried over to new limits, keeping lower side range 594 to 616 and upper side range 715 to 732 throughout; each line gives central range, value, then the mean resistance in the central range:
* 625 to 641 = 1.58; 7.97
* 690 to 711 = -0.96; 9.35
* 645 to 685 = -1.72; 9.27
